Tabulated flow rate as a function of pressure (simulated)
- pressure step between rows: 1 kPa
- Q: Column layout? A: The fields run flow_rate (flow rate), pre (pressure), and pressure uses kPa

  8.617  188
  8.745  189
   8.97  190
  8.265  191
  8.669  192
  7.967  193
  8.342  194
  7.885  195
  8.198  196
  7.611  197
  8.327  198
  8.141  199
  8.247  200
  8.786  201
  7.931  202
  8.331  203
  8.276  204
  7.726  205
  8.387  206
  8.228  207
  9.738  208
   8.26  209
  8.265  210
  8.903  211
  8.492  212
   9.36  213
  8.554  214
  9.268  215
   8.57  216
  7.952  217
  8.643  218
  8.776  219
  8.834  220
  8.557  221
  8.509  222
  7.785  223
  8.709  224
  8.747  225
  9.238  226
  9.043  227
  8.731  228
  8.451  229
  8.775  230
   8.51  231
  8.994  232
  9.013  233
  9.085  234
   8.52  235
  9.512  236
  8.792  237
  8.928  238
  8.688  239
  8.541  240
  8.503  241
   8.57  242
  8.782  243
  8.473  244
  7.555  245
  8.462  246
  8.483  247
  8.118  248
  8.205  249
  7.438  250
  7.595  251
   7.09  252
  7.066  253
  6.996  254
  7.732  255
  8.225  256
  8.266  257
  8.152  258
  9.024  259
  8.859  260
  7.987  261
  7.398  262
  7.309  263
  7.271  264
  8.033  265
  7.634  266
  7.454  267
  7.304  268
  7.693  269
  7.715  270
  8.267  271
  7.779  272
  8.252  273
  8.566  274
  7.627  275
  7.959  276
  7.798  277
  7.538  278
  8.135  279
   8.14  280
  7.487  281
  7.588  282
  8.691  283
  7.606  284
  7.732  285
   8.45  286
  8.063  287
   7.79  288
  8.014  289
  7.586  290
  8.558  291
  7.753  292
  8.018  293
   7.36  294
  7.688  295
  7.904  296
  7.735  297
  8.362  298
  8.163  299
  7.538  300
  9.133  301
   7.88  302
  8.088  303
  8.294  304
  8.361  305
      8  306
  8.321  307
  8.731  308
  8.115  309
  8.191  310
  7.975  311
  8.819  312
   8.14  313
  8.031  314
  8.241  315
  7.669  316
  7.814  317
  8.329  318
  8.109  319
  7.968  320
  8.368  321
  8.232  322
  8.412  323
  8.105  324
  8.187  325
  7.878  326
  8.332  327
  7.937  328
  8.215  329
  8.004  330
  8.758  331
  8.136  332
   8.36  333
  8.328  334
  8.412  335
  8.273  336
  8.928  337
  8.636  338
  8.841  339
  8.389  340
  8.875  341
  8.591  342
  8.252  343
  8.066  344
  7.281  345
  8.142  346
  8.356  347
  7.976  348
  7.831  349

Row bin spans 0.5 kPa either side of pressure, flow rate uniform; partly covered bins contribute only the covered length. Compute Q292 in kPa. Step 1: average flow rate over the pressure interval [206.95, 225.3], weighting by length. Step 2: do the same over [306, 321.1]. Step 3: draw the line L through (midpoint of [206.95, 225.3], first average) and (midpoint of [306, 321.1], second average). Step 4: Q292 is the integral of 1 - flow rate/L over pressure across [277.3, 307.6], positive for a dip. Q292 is 1.0 kPa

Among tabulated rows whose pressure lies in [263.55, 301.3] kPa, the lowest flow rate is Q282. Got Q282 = 7.271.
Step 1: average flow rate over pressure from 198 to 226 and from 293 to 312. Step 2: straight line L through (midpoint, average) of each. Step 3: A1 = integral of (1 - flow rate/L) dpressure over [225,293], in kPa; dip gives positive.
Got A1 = 1.4 kPa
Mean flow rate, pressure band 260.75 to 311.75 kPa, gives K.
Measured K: 7.95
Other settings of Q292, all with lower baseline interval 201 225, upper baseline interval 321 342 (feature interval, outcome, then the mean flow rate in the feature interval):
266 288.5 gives 1.5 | 7.89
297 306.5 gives 0.3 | 8.18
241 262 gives 1.1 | 8.05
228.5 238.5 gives -0.4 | 8.86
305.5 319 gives 0.3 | 8.18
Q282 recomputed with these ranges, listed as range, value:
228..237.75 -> 8.451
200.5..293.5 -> 6.996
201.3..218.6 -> 7.726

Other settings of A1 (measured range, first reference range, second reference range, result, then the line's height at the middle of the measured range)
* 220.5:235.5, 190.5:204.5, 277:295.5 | -1.12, 8.1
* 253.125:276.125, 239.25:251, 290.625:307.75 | 0.89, 8.2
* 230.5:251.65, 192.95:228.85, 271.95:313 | -0.45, 8.32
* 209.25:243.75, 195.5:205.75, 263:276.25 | -2.99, 8.02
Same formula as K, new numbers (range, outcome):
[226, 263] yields 8.35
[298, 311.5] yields 8.22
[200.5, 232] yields 8.6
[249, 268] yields 7.75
